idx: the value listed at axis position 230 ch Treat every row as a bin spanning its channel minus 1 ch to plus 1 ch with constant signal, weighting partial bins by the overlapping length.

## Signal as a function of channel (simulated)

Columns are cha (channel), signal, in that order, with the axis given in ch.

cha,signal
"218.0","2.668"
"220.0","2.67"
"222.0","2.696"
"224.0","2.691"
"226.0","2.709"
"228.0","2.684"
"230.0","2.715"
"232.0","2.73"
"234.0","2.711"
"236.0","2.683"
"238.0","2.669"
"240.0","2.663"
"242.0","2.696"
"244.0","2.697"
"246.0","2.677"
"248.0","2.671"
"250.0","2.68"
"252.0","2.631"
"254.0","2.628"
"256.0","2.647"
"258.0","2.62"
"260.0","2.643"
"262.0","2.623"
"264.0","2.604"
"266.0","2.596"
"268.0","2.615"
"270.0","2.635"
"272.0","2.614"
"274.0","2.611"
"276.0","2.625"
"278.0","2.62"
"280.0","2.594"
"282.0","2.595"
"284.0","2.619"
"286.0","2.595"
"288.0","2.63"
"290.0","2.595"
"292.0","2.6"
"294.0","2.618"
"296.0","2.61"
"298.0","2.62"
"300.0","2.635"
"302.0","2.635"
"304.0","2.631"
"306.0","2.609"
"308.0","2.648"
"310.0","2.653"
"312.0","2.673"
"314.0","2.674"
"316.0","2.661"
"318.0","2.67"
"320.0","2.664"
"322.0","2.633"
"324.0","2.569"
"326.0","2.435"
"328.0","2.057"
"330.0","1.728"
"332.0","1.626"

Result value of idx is 2.715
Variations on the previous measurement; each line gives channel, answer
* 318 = 2.67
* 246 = 2.677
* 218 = 2.668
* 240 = 2.663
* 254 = 2.628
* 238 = 2.669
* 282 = 2.595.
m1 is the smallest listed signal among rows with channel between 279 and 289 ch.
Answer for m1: 2.594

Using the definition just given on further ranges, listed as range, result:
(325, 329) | 2.057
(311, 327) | 2.435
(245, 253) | 2.631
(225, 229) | 2.684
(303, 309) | 2.609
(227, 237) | 2.683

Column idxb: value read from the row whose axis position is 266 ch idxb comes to 2.596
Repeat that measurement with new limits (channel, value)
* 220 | 2.67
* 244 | 2.697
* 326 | 2.435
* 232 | 2.73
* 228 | 2.684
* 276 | 2.625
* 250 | 2.68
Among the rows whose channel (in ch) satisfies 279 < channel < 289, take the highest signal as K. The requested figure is 2.63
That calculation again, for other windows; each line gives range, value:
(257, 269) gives 2.643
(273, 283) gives 2.625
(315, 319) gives 2.67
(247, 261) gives 2.68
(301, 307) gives 2.635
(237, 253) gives 2.697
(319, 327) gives 2.664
